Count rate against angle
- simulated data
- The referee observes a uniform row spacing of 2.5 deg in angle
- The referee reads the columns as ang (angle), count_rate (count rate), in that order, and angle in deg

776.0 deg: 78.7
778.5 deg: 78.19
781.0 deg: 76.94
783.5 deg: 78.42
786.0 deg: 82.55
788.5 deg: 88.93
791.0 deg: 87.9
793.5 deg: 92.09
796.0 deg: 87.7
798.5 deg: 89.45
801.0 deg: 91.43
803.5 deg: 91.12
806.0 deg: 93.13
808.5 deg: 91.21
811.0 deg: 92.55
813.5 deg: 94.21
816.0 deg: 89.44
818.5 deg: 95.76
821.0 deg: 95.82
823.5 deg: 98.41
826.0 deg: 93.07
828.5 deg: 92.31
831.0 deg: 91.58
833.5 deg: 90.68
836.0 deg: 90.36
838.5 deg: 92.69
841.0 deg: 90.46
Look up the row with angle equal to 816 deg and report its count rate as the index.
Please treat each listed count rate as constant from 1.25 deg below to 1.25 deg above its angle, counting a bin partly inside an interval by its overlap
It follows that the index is 89.44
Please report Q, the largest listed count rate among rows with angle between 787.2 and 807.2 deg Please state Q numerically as 93.13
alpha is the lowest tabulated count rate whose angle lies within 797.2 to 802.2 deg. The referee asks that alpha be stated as 89.45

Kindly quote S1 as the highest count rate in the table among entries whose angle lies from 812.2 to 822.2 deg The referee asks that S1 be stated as 95.82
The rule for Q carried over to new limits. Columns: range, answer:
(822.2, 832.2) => 98.41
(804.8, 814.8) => 94.21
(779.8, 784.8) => 78.42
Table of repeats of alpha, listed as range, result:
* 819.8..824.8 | 95.82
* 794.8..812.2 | 87.7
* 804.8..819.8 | 89.44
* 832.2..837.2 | 90.36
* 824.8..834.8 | 90.68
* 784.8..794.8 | 82.55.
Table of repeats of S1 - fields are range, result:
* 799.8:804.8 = 91.43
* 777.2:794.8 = 92.09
